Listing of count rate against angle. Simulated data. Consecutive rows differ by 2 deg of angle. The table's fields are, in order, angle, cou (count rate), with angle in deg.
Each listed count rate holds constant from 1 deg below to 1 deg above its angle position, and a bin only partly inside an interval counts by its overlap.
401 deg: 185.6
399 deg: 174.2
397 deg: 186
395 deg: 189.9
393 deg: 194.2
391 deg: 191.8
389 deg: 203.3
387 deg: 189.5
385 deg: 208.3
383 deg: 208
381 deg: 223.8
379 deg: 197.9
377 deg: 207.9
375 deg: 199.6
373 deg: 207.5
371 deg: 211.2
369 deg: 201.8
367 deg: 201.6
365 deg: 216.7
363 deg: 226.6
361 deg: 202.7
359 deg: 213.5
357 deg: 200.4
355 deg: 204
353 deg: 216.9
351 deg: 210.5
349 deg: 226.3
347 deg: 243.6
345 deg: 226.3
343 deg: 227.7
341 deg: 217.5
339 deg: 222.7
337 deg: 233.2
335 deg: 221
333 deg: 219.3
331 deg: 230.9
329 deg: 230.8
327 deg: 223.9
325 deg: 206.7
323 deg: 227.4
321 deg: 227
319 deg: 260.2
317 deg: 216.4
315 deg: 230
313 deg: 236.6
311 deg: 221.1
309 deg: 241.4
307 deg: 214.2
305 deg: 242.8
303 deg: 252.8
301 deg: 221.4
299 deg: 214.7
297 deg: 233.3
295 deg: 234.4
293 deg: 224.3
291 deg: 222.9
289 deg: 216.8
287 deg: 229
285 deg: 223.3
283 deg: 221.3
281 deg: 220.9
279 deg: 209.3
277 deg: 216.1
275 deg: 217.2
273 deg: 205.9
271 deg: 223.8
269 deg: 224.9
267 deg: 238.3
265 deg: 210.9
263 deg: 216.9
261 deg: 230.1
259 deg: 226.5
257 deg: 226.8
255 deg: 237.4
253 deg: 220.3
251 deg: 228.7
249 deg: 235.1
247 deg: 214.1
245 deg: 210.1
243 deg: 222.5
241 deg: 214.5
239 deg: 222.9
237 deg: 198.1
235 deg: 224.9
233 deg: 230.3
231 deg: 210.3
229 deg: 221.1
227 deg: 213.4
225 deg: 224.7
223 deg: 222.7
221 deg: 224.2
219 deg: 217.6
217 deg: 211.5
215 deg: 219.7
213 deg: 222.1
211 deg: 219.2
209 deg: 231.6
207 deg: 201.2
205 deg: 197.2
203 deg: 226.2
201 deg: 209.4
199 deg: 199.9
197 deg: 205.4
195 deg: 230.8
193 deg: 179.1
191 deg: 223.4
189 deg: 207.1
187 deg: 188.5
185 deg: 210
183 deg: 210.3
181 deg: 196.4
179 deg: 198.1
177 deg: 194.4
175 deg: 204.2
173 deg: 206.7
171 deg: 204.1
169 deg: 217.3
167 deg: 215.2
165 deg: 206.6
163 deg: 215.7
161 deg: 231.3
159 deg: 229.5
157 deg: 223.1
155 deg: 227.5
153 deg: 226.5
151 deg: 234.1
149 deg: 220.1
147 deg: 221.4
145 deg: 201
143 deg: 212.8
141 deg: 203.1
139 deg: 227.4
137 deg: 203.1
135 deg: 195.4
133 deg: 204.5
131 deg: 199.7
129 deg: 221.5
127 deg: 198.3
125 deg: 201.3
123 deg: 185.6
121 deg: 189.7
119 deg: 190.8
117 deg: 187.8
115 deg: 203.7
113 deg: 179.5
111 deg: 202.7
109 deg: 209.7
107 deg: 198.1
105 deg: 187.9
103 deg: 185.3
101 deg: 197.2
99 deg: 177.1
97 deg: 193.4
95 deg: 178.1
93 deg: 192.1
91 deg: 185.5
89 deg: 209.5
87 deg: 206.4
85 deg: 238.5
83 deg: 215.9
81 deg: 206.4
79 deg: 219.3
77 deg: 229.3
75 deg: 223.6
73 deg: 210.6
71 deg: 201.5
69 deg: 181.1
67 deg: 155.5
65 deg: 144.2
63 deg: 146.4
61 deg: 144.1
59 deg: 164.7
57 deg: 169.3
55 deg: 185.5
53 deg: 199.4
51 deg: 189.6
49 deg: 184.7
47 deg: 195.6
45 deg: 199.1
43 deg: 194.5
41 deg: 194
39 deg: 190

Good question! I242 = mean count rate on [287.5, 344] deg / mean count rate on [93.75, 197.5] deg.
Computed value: 1.11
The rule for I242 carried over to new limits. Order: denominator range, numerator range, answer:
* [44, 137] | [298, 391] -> 1.13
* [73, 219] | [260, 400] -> 1.05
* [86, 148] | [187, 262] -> 1.10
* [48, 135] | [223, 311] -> 1.16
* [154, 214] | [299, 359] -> 1.07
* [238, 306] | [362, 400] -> 0.90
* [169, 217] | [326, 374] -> 1.05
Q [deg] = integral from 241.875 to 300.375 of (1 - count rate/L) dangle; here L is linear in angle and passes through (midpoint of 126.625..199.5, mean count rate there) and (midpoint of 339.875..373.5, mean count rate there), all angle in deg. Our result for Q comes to -2.6 deg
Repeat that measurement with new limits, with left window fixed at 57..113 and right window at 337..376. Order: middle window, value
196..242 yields -2.8 deg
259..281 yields -1.3 deg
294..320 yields -2.6 deg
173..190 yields -0.1 deg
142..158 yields -1.9 deg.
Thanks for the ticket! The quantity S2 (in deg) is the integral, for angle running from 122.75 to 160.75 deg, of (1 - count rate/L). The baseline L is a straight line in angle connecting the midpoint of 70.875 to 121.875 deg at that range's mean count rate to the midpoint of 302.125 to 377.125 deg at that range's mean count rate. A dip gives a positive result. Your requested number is -1.60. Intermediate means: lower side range 201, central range 213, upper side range 222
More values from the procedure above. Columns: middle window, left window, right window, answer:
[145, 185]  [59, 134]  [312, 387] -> -2.74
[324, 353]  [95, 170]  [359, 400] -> -3.02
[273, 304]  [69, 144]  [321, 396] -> -1.95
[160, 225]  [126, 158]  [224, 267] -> 1.91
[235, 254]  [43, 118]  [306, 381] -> -0.88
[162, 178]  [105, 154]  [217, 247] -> 0.14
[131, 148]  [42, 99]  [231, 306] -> -0.47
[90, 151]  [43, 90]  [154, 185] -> 1.10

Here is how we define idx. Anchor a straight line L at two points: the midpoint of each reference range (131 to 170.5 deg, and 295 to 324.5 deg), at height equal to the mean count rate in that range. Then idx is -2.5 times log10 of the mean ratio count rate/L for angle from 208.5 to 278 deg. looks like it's 0.019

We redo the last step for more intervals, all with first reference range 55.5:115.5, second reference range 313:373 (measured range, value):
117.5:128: 0.017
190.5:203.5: -0.028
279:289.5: -0.036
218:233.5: -0.065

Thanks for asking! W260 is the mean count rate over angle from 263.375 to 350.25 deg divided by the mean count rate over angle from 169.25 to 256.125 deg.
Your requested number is 1.1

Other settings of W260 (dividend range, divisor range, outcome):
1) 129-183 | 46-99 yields 1.11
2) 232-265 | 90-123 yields 1.16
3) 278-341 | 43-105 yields 1.19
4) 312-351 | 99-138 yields 1.16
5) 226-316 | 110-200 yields 1.08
